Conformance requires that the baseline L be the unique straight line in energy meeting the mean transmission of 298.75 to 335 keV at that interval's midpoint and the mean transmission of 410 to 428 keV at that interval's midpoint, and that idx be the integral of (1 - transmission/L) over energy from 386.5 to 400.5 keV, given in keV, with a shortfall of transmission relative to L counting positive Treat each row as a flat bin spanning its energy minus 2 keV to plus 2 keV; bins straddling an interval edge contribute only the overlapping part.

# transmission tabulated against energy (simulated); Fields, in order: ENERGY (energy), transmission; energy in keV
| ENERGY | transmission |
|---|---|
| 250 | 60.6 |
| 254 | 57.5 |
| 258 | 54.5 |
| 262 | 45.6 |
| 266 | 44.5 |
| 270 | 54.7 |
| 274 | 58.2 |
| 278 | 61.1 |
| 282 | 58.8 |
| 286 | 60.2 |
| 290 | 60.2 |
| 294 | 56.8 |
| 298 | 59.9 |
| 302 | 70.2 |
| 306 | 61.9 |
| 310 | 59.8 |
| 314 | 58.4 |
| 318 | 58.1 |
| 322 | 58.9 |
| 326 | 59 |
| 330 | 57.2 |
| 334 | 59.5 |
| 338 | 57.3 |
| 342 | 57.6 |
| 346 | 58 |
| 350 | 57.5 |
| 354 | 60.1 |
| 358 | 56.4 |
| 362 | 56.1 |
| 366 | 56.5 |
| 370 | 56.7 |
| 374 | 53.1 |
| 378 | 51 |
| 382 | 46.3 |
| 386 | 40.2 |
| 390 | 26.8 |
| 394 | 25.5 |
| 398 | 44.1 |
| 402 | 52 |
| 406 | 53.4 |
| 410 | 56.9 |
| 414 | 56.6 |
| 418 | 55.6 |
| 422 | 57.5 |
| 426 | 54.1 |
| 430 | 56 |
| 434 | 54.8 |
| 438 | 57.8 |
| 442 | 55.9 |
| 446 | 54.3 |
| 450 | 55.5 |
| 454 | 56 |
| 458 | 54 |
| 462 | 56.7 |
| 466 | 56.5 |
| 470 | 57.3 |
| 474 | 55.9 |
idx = 5.7 keV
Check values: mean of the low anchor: 60.3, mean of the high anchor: 56.1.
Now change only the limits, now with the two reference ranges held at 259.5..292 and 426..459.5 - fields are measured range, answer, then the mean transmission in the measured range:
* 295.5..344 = -3.8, 59.8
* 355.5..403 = 7.2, 47.1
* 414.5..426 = -0.1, 56.1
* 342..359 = -0.8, 58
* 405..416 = -0.1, 55.8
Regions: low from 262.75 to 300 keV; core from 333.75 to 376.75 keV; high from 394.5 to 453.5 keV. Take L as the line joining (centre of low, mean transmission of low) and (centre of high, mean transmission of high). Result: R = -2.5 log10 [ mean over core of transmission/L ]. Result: -0.03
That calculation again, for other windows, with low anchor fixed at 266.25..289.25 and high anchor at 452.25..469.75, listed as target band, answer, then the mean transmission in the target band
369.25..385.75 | 0.13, 50.2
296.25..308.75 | -0.12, 63.8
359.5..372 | 0.01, 56.4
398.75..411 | 0.07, 52.9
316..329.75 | -0.02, 58.5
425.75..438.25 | 0.01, 55.6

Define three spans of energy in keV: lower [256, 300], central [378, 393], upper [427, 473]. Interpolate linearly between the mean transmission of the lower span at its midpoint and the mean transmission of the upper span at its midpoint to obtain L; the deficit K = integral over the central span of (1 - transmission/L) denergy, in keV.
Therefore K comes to 4.6 keV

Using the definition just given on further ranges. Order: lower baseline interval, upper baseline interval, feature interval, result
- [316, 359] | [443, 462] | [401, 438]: 0.40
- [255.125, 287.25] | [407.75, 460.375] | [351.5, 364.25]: -0.52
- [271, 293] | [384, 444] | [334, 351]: -0.88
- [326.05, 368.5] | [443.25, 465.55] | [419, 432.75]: 0.05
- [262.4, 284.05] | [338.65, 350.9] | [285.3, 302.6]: -1.63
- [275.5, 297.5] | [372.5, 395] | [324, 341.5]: -2.64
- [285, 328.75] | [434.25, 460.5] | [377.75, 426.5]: 8.23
